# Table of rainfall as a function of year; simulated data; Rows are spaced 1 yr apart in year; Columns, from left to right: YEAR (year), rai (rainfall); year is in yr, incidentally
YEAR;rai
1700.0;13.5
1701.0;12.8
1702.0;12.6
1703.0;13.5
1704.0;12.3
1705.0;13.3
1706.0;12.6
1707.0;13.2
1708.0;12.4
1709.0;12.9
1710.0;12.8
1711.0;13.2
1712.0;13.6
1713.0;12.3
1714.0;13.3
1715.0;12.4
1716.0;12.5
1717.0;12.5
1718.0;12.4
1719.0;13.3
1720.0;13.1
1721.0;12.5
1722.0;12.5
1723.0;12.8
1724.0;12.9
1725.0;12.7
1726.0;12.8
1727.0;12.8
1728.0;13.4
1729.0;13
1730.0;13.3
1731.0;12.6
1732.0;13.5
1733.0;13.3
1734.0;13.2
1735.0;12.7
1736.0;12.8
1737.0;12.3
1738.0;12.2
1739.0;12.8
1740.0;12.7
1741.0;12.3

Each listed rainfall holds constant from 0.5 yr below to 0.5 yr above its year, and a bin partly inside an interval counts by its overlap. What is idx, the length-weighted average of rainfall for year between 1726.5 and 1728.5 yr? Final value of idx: 13.1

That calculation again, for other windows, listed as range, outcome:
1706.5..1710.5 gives 12.8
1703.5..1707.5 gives 12.8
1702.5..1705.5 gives 13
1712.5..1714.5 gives 12.8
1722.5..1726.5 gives 12.8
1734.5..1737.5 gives 12.6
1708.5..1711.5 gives 13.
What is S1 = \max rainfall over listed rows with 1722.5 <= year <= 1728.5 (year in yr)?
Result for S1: 13.4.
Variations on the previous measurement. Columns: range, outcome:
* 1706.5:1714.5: 13.6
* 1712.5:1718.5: 13.3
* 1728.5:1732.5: 13.5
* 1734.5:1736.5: 12.8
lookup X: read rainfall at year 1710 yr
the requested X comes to 12.8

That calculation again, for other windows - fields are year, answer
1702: 12.6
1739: 12.8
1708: 12.4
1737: 12.3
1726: 12.8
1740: 12.7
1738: 12.2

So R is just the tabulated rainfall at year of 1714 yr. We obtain 13.3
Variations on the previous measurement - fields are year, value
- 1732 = 13.5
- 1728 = 13.4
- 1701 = 12.8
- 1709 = 12.9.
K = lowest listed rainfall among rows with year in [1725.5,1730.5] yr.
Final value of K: 12.8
